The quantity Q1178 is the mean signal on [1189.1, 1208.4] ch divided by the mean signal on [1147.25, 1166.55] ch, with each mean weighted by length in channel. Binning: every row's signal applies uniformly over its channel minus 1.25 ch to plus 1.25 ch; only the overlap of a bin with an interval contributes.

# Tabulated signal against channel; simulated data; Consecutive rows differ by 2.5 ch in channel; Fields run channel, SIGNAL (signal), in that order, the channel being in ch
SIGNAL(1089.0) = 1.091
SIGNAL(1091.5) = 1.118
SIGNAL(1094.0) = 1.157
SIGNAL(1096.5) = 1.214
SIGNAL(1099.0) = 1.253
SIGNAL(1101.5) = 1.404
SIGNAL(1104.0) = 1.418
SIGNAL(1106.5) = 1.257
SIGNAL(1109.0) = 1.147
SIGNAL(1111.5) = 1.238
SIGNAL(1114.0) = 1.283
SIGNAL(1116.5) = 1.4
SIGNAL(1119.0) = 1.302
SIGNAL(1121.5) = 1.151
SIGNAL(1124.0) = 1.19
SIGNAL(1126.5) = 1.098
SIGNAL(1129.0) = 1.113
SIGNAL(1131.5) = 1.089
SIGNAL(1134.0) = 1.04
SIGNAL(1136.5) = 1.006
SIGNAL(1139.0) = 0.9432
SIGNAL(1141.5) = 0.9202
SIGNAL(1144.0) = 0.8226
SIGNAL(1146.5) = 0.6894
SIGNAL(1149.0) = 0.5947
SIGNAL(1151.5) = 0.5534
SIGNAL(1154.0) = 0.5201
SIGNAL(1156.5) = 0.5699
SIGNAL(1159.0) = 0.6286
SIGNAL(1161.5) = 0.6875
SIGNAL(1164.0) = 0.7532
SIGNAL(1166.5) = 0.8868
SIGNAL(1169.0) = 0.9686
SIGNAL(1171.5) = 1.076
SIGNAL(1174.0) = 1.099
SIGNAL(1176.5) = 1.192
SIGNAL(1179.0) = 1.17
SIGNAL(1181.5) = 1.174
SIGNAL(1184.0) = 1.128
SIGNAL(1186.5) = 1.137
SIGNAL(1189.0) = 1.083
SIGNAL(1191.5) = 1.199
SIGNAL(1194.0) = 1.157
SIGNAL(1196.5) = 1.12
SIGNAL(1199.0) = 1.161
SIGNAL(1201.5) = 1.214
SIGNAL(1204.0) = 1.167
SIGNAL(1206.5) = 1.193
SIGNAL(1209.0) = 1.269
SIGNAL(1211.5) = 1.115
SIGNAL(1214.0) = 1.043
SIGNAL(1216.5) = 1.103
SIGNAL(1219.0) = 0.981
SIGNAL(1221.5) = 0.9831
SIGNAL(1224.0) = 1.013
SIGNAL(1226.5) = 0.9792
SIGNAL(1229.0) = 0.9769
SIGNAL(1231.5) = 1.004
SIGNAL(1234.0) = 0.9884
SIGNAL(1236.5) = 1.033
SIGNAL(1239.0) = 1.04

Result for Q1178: 1.8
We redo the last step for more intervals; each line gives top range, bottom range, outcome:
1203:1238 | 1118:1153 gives 1.10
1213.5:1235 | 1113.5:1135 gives 0.85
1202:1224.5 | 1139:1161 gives 1.62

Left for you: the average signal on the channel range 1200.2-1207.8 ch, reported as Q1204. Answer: 1.19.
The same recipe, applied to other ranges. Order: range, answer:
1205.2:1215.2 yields 1.16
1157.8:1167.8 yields 0.741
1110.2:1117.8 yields 1.31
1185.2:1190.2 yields 1.11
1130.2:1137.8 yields 1.04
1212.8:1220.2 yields 1.04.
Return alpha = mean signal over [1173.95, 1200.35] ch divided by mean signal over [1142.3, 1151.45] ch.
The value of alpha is 1.7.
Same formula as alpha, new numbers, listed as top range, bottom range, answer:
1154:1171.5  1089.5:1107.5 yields 0.60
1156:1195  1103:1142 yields 0.86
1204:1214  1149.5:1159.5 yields 2.07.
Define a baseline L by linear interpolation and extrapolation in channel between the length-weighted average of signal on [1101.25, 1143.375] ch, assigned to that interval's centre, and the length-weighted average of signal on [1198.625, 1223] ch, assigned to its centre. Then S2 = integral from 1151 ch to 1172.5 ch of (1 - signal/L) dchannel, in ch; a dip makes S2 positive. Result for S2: 7.6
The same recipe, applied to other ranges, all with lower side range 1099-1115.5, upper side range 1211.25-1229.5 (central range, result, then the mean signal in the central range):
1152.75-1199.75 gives 5.7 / 0.983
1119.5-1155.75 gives 9.2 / 0.913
